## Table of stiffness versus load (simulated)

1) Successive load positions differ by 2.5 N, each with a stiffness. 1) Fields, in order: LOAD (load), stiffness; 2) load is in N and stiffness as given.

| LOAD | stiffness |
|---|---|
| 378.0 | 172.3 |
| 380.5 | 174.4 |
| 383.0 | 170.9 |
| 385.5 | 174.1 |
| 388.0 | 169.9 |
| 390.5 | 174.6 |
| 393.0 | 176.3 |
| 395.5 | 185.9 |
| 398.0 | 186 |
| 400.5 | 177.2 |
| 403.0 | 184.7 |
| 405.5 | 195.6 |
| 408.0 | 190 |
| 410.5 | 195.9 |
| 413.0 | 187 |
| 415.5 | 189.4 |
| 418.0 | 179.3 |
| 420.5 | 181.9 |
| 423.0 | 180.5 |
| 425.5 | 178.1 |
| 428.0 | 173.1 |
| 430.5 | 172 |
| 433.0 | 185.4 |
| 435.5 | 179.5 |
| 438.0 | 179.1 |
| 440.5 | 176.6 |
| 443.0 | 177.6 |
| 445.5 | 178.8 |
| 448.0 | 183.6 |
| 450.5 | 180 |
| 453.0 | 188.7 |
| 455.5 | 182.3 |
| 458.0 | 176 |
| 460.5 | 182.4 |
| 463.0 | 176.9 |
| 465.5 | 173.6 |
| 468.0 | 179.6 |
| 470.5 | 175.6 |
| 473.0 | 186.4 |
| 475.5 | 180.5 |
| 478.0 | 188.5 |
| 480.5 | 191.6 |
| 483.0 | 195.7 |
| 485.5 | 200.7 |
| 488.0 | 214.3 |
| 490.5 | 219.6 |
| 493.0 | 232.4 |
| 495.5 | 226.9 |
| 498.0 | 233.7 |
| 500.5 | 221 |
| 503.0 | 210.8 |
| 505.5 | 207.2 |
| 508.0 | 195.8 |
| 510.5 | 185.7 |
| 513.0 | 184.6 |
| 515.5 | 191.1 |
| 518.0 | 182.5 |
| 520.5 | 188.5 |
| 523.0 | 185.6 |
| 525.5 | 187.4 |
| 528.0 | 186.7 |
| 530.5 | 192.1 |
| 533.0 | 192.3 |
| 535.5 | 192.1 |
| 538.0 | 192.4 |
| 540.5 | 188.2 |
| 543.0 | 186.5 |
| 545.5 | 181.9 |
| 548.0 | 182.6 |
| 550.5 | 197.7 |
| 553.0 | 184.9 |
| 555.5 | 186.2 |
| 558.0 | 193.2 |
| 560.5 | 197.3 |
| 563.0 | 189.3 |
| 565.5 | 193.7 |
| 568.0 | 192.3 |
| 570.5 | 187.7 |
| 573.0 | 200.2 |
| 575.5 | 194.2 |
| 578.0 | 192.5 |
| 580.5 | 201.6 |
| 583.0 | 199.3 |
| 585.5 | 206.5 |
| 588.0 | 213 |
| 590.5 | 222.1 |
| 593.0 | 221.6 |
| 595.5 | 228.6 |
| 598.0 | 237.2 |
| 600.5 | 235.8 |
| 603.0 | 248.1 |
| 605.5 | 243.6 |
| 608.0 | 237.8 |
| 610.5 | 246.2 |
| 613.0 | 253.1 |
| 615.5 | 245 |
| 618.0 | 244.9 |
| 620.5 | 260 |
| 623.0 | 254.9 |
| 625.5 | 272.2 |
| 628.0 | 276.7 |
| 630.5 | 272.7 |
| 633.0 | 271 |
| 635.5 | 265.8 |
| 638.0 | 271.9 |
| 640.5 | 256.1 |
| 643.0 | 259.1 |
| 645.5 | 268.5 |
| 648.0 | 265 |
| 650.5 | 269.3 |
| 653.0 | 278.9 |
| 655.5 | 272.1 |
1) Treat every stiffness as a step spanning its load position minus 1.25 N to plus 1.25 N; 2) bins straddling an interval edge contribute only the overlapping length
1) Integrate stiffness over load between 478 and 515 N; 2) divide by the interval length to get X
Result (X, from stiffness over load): 208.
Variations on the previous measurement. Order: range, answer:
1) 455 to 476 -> 179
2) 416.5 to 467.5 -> 179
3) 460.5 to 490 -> 188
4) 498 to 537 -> 195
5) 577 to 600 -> 215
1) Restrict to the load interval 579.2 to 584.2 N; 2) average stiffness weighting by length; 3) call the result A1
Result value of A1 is 200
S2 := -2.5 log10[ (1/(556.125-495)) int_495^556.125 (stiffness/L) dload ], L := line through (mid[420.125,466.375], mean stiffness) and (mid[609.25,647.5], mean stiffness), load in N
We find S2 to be 0.111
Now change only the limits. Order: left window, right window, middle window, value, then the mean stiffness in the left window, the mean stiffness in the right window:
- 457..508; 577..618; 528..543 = 0.12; 199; 228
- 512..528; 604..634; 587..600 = 0.06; 187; 256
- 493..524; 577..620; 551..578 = 0.14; 203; 229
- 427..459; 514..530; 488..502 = -0.22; 180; 187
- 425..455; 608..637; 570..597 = 0.17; 179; 259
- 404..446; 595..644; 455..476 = 0.11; 182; 254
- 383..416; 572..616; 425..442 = 0.07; 183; 223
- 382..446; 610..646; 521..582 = 0.21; 181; 261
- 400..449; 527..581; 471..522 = -0.08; 182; 191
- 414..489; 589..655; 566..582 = 0.20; 183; 254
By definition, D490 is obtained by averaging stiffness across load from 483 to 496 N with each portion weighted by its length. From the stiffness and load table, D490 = 216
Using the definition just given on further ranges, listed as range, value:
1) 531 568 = 190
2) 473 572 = 196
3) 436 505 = 193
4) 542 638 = 222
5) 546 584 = 193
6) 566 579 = 193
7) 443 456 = 182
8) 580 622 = 233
